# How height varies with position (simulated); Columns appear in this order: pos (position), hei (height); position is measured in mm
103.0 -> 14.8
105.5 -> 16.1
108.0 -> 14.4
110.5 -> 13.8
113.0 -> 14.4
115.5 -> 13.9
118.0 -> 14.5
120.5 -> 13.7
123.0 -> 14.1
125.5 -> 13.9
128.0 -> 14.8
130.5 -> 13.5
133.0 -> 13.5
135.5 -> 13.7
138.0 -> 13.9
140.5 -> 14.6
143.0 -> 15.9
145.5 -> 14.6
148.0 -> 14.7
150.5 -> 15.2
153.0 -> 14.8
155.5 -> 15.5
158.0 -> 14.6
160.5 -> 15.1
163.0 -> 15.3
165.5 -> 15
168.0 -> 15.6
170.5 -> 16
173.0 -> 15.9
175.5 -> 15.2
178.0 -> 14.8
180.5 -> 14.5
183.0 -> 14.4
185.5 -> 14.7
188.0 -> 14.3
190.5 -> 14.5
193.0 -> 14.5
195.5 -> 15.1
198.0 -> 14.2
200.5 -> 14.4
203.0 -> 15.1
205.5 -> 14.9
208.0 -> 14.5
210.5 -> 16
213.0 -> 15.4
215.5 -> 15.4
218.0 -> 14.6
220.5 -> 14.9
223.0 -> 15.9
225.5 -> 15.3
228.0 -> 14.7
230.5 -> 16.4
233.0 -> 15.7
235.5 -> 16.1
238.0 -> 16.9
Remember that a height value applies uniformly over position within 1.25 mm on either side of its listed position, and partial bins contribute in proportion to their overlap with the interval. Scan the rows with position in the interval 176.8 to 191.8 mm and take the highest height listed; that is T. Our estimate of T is 14.8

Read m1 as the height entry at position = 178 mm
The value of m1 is 14.8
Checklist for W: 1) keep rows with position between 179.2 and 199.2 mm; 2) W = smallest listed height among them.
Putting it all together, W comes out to 14.2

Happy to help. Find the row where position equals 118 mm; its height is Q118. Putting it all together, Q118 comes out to 14.5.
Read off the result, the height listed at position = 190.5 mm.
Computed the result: 14.5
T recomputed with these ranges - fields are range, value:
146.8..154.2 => 15.2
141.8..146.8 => 15.9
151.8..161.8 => 15.5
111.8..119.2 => 14.5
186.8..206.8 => 15.1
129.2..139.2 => 13.9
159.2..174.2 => 16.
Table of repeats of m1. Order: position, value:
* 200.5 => 14.4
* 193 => 14.5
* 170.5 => 16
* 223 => 15.9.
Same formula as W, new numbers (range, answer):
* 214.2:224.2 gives 14.6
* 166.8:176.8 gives 15.2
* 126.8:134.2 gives 13.5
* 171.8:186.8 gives 14.4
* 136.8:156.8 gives 13.9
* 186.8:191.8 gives 14.3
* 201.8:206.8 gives 14.9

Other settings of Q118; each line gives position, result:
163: 15.3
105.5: 16.1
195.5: 15.1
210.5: 16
